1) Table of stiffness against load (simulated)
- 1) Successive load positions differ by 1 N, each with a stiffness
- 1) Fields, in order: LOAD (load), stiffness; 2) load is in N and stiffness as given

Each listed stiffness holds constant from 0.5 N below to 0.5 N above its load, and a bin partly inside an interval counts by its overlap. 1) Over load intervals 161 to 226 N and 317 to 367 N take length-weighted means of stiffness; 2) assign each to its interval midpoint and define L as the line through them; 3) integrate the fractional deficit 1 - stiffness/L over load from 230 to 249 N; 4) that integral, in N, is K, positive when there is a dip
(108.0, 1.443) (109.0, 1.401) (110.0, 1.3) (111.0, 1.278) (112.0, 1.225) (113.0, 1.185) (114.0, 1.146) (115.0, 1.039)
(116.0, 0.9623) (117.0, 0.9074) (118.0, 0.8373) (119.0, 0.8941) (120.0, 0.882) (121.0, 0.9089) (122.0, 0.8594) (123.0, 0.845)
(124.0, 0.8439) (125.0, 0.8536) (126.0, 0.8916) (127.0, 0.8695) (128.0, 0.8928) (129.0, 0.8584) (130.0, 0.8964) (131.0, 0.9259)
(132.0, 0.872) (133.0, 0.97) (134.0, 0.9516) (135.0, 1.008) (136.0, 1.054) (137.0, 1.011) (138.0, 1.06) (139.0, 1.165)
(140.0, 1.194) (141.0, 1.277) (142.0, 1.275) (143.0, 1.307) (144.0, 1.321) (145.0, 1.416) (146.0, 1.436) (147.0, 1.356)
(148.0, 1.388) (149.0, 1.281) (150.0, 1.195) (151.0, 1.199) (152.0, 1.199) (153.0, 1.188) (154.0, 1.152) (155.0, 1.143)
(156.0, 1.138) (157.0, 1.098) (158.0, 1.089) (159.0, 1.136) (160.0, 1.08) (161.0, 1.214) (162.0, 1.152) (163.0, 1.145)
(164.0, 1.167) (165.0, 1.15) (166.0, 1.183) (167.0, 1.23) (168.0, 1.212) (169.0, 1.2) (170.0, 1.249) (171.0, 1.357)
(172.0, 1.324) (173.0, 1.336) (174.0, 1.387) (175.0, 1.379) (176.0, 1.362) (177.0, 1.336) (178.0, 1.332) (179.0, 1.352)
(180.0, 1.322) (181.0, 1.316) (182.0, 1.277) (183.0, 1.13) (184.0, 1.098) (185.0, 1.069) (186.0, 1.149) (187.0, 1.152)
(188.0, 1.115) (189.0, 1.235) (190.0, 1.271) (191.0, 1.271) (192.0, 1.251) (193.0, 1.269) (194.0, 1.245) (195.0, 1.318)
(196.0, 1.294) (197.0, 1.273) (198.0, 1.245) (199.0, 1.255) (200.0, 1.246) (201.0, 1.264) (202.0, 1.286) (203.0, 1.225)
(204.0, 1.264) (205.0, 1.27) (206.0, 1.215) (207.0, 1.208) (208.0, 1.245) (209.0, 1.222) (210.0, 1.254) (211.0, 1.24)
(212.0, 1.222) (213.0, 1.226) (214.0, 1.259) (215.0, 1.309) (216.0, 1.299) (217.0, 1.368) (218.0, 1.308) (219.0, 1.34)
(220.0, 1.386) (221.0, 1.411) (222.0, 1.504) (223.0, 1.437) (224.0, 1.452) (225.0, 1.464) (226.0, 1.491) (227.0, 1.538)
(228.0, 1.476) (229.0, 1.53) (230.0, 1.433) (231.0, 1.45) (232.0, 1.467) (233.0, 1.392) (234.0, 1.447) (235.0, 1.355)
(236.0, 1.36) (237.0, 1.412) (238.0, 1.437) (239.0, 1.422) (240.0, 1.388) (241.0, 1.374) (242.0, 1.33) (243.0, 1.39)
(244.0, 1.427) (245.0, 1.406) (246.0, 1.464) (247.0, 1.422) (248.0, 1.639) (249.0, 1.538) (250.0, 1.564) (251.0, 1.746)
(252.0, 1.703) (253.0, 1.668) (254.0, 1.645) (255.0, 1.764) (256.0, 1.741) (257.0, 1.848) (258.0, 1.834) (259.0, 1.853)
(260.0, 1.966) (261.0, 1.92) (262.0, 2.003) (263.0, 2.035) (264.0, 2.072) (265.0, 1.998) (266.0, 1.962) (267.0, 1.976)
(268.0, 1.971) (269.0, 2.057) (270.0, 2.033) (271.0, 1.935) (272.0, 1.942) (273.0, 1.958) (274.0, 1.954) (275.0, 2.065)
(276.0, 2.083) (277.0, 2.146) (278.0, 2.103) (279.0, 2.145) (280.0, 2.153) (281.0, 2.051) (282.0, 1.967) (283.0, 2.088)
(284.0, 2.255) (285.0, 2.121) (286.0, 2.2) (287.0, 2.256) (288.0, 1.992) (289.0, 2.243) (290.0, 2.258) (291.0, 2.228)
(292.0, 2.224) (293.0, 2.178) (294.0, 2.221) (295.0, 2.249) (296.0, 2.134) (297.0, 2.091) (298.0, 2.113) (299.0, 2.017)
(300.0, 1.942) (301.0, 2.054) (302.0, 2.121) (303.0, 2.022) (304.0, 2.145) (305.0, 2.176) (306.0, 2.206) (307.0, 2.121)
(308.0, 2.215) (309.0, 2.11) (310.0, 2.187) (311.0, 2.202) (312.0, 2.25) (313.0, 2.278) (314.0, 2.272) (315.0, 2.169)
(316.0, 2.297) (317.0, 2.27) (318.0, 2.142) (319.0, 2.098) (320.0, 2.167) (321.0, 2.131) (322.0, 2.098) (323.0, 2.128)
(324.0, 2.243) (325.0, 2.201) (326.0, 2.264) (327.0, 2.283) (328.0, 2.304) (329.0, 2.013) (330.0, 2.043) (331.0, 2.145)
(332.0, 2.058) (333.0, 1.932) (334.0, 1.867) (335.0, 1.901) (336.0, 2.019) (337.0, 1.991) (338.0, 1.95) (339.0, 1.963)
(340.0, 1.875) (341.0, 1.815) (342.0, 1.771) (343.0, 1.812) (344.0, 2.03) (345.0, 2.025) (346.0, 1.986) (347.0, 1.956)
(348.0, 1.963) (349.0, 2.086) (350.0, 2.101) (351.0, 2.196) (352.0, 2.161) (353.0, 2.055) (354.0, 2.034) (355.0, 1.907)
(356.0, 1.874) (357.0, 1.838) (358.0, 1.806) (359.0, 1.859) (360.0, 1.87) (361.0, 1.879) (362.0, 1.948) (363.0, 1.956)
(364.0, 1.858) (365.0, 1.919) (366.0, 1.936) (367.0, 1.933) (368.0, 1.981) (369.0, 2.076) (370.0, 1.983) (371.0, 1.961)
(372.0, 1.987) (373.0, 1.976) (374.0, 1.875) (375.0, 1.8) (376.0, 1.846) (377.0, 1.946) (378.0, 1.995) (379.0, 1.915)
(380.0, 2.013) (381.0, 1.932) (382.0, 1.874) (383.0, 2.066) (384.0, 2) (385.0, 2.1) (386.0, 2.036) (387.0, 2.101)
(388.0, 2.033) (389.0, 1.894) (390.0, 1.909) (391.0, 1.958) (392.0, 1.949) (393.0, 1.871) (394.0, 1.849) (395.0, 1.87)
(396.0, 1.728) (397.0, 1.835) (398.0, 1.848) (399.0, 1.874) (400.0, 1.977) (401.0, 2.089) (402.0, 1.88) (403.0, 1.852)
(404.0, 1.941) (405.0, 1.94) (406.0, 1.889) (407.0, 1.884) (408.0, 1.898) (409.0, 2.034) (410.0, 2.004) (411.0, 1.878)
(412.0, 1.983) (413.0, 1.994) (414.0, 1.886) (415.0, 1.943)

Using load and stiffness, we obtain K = 0.97 N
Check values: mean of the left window 1.27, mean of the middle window 1.42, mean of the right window 2.01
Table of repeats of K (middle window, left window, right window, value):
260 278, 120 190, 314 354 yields -2.84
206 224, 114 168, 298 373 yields 1.76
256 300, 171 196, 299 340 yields -4.81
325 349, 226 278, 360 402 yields -1.91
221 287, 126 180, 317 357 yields -3.15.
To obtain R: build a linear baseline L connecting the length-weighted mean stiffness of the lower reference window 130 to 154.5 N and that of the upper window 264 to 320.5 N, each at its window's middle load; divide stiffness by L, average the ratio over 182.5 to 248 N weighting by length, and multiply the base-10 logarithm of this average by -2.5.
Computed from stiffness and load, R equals 0.23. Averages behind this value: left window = 1.17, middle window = 1.33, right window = 2.12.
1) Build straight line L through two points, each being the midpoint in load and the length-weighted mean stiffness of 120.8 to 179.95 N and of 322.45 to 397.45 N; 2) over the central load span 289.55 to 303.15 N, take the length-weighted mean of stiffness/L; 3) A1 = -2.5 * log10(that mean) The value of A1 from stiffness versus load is -0.23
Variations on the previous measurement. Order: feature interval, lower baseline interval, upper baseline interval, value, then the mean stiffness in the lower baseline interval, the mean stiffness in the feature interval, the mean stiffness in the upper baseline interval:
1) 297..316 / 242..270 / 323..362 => -0.13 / 1.76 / 2.15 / 2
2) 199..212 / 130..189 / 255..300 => 0.23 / 1.2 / 1.24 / 2.06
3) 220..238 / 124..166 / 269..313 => 0.17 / 1.12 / 1.45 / 2.12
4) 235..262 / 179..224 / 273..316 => 0.08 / 1.27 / 1.59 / 2.14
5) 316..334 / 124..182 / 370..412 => -0.24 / 1.17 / 2.14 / 1.94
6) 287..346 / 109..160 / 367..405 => -0.23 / 1.09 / 2.11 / 1.94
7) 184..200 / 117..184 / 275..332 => 0.16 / 1.14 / 1.22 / 2.16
